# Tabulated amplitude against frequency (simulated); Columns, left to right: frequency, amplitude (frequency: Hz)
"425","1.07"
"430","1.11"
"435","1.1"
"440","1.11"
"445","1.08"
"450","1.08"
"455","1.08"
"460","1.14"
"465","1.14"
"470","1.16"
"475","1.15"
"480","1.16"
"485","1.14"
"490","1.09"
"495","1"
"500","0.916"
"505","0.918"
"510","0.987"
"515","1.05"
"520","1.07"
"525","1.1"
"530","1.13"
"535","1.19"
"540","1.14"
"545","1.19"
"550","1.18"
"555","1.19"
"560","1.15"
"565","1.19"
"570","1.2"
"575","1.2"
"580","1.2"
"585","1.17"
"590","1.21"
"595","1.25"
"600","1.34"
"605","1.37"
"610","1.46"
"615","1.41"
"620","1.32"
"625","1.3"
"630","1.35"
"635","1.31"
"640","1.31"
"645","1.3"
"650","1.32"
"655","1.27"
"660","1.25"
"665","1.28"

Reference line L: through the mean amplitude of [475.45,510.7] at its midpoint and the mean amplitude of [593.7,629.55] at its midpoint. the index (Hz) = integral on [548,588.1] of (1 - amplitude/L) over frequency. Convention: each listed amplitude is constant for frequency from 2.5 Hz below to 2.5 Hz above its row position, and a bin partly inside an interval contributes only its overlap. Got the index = 1.7 Hz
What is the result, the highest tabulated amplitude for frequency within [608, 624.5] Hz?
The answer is 1.46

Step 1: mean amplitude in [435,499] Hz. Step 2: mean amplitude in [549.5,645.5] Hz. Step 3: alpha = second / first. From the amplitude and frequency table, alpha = 1.15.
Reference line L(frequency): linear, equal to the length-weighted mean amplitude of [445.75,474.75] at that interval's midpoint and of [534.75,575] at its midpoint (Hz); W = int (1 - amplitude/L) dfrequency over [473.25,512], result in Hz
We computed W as 3.26 Hz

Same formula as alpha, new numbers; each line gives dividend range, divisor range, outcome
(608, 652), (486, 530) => 1.31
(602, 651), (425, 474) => 1.21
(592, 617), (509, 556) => 1.21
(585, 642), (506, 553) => 1.19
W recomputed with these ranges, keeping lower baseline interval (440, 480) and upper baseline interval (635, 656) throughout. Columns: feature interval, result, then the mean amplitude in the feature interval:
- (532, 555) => 0.5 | 1.18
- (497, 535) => 4.6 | 1.03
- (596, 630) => -2.4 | 1.36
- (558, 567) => 0.4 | 1.17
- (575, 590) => 0.6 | 1.19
